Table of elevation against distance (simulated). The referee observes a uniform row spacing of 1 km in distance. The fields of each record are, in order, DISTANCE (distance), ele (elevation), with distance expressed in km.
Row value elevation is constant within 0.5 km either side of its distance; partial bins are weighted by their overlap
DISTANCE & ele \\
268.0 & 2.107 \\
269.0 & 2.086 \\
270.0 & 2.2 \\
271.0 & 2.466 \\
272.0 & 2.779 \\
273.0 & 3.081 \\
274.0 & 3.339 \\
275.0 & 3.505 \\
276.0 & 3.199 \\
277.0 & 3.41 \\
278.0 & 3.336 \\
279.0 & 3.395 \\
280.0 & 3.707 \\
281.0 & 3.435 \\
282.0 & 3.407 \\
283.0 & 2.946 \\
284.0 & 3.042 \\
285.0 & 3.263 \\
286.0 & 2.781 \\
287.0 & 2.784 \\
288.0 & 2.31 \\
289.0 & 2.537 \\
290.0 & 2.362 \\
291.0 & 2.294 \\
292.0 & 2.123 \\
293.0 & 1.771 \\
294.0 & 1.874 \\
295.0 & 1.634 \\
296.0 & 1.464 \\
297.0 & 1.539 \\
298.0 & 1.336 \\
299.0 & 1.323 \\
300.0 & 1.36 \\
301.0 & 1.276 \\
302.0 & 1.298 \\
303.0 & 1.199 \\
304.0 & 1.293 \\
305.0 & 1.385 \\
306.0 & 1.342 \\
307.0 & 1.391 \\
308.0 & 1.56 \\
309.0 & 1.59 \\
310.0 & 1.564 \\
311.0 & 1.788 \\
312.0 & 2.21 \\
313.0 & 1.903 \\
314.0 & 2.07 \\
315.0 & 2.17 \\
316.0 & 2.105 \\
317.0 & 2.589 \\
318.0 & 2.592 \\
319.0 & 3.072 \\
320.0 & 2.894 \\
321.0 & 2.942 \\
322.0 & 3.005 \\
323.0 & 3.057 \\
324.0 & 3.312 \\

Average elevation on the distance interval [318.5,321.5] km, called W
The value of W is 2.97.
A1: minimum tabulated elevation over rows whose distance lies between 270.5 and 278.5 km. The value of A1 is 2.466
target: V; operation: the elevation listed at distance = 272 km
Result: 2.779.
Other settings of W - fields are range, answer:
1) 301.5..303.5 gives 1.25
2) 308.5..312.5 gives 1.79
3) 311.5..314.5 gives 2.06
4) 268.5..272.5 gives 2.38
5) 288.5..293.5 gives 2.22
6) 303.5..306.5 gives 1.34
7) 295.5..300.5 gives 1.4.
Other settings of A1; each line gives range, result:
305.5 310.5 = 1.342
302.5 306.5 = 1.199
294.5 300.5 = 1.323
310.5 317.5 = 1.788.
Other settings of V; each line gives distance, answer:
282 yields 3.407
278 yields 3.336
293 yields 1.771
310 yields 1.564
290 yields 2.362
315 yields 2.17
